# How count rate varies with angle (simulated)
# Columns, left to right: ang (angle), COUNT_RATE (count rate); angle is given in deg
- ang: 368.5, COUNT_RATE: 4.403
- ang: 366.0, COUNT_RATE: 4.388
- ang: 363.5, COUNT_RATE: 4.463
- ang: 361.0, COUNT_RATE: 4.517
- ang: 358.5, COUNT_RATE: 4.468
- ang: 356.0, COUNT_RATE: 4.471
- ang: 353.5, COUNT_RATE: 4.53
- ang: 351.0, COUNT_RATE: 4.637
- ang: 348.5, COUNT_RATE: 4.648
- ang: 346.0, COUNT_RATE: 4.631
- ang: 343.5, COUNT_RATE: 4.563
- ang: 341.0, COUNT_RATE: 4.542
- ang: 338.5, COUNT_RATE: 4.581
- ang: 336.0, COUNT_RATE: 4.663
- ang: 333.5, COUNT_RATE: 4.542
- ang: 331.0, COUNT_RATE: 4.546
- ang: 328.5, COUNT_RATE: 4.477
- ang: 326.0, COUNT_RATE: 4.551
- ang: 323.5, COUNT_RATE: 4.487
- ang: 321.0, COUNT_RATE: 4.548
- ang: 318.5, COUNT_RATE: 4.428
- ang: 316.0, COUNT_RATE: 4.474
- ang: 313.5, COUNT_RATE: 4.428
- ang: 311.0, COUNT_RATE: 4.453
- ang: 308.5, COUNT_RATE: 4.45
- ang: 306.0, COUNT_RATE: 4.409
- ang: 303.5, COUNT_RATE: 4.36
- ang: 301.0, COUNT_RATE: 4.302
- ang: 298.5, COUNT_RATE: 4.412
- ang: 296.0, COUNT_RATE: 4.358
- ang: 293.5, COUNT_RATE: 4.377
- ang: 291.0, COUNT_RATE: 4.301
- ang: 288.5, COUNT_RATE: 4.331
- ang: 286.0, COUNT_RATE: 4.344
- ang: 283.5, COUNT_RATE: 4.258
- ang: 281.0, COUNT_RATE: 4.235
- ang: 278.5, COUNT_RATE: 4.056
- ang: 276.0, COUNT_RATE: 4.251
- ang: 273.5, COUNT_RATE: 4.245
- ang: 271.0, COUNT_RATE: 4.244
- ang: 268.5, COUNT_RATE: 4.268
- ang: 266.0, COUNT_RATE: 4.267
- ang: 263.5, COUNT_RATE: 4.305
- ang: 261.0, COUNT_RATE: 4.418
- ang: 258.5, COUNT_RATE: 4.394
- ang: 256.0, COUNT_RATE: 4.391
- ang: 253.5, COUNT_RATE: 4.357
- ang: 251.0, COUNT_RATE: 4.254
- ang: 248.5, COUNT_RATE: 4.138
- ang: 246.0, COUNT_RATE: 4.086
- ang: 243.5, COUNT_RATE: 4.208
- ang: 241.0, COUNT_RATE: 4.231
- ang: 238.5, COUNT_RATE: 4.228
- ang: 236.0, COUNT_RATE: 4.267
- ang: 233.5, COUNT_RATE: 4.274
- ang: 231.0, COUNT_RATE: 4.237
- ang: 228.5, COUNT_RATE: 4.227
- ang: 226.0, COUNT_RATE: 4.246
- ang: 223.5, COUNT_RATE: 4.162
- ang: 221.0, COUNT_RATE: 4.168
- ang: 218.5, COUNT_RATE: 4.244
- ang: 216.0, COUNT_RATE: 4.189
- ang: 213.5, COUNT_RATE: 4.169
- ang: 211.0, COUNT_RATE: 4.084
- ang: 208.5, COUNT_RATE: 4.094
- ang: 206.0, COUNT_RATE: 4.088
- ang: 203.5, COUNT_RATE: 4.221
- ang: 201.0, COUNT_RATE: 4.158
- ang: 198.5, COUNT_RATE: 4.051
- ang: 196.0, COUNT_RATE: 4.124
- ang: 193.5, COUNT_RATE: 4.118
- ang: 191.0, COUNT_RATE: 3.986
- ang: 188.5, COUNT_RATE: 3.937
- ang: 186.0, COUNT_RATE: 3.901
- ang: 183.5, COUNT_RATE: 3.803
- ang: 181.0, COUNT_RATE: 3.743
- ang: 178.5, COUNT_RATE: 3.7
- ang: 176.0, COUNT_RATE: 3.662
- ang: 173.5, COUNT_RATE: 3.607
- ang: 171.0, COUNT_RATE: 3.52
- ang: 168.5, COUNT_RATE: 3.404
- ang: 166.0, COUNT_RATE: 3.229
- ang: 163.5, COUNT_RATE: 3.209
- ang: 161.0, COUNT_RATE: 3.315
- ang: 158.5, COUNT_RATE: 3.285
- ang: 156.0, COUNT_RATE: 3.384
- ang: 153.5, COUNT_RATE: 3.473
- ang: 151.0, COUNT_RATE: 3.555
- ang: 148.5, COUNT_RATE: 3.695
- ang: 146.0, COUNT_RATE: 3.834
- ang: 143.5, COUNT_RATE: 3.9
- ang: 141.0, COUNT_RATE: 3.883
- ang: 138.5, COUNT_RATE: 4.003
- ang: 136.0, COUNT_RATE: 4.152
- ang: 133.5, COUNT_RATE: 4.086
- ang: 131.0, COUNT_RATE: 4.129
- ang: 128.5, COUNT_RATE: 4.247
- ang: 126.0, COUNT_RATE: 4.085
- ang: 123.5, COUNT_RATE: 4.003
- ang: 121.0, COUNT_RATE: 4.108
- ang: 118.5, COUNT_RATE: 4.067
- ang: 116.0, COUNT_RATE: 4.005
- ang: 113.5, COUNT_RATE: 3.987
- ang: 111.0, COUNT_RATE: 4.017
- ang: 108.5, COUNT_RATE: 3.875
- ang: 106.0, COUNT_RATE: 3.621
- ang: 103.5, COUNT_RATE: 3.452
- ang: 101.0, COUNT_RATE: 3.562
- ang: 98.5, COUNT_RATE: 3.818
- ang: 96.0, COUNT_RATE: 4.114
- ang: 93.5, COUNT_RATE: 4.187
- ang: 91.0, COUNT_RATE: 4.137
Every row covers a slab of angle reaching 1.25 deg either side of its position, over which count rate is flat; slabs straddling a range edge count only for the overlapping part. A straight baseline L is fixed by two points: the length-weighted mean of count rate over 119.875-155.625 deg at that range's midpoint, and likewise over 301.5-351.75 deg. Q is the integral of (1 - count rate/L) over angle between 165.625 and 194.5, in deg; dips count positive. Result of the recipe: 2.3 deg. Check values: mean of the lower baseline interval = 3.93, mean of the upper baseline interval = 4.52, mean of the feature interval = 3.73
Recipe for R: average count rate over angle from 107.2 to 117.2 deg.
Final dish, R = 3.97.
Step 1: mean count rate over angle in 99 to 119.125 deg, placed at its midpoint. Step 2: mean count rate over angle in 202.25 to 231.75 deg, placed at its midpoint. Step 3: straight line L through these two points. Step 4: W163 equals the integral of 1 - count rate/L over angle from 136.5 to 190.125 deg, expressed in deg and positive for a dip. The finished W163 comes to 4.90 deg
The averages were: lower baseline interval 3.82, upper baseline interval 4.18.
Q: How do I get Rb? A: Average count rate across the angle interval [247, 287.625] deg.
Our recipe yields 4.28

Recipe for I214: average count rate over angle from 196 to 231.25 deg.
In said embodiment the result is 4.16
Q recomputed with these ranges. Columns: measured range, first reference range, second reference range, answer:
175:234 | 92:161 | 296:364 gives 0.6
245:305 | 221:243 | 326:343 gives 1.0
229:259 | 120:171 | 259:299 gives -0.8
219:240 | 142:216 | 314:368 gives -1.1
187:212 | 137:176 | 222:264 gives -1.1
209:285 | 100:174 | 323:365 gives -1.1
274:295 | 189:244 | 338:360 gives 0.5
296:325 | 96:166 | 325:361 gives 0.1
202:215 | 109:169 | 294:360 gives -0.2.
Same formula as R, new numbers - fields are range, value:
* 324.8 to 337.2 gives 4.56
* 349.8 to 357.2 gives 4.55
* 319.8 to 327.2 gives 4.53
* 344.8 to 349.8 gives 4.64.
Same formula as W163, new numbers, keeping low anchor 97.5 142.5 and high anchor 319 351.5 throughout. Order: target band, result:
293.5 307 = 0.3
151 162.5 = 1.9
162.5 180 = 2.6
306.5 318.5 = 0.1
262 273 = 0.3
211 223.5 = 0.1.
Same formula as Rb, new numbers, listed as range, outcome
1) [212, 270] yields 4.25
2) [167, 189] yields 3.68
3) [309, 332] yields 4.49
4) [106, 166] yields 3.82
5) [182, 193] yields 3.92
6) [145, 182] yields 3.5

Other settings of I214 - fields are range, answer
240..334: 4.35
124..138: 4.13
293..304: 4.36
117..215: 3.85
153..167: 3.31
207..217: 4.13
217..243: 4.23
